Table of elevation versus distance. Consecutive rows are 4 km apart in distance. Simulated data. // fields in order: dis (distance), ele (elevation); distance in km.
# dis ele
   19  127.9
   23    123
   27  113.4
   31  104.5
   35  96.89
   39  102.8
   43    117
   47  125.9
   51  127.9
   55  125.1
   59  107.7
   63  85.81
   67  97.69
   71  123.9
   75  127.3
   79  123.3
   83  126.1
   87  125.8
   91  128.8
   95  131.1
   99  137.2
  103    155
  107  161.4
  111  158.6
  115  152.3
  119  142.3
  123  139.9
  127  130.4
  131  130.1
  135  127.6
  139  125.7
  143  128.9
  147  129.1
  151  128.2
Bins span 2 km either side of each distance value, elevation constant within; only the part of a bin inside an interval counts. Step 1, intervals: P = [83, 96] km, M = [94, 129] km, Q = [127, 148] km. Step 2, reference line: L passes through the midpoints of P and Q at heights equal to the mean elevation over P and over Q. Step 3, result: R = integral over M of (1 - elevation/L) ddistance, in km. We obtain -4.8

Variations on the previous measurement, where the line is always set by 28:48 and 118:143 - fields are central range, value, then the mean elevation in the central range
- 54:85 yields 0.7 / 114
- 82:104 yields -1.9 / 133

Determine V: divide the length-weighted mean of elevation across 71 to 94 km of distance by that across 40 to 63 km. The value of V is 1.1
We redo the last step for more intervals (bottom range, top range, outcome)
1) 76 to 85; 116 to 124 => 1.14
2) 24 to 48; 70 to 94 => 1.15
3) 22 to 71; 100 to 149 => 1.26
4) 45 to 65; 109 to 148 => 1.19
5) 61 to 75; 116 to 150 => 1.25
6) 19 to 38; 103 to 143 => 1.27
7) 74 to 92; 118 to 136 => 1.06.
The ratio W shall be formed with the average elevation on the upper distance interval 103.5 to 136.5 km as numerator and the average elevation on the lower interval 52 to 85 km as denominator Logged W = 1.25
